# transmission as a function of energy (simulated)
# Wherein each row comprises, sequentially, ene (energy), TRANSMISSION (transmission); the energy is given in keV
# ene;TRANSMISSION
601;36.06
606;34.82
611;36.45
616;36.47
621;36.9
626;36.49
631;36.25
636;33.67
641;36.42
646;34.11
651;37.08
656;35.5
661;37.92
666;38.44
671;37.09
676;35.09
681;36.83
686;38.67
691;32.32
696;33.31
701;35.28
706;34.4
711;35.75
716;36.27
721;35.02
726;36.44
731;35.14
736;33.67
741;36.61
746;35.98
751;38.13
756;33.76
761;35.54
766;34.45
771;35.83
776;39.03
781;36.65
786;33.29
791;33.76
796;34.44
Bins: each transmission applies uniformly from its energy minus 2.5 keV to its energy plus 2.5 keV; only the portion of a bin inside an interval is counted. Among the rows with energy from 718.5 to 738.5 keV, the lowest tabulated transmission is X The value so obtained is 33.67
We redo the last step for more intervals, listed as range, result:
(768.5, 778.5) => 35.83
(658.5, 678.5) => 35.09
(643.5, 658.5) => 34.11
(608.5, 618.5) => 36.45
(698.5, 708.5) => 34.4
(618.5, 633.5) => 36.25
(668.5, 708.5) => 32.32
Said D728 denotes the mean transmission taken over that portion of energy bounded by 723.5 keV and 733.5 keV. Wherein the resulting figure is 35.8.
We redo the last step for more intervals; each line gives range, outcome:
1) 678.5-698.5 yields 35.3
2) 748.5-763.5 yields 35.8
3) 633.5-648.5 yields 34.7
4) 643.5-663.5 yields 36.2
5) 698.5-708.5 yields 34.8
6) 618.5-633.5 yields 36.5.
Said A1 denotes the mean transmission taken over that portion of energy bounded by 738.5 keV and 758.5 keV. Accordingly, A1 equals 36.1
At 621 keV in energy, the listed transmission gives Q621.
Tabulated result 36.9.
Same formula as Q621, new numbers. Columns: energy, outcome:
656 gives 35.5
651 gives 37.08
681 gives 36.83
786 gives 33.29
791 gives 33.76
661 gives 37.92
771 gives 35.83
